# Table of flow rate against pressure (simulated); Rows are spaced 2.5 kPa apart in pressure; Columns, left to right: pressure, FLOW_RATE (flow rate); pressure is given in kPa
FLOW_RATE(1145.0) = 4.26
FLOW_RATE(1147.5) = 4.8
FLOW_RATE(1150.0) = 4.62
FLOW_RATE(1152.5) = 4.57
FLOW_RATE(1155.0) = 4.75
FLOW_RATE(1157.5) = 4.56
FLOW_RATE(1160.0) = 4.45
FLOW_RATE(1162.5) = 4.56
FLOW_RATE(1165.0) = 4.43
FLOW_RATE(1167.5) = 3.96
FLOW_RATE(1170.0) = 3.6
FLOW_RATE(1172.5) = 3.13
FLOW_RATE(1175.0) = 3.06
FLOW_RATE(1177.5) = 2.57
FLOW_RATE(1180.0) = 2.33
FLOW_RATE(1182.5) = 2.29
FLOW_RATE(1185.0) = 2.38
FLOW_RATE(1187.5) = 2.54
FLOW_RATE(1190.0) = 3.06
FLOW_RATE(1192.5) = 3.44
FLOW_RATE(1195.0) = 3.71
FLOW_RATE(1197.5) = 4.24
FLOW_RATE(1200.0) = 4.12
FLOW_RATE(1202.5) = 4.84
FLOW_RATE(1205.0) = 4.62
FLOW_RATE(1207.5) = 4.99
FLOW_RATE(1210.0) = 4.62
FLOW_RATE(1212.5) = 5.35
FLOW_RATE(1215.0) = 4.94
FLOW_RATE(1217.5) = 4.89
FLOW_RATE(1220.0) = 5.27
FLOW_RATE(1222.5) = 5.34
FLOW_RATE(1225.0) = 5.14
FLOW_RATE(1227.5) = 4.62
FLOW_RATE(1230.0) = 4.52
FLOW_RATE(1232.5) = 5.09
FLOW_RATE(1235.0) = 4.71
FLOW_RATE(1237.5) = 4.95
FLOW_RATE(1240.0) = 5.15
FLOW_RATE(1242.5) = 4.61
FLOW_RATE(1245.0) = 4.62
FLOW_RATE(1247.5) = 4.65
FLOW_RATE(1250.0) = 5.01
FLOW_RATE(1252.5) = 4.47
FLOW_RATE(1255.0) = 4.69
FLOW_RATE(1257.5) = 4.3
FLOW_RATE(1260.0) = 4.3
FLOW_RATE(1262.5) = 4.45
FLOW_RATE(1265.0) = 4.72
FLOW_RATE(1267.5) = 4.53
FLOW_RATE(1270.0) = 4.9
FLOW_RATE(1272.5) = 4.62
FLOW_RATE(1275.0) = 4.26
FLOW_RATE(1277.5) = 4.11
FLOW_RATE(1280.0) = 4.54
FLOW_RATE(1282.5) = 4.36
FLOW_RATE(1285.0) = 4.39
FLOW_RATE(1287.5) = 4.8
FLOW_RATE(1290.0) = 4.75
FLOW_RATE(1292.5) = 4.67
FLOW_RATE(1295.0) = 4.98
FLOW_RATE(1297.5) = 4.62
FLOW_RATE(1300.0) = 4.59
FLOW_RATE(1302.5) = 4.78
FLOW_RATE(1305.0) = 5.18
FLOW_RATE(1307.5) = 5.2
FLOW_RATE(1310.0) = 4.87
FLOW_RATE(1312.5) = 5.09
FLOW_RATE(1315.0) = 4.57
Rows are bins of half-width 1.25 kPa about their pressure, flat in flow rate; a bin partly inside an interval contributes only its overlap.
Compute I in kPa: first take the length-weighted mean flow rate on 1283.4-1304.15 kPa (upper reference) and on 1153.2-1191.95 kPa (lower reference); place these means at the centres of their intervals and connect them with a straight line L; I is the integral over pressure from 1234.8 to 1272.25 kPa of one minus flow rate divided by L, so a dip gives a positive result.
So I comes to -3.4 kPa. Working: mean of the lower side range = 3.46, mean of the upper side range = 4.7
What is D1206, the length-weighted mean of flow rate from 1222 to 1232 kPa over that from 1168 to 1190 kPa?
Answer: 1.7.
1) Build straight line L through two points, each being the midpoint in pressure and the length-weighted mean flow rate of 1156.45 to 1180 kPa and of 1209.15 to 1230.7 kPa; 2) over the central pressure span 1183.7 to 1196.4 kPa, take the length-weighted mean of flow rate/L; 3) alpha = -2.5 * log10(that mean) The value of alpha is 0.370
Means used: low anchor 3.73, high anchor 4.98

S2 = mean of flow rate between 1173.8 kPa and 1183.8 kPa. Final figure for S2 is 2.56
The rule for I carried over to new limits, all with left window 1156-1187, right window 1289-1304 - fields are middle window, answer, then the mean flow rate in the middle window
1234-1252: -2.7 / 4.8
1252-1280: -0.5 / 4.49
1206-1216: -2.9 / 4.97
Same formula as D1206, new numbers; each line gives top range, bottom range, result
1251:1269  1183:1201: 1.37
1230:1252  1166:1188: 1.66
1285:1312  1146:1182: 1.23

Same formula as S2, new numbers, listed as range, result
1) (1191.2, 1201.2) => 3.87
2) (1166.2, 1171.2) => 3.79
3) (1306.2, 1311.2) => 5.04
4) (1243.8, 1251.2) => 4.76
